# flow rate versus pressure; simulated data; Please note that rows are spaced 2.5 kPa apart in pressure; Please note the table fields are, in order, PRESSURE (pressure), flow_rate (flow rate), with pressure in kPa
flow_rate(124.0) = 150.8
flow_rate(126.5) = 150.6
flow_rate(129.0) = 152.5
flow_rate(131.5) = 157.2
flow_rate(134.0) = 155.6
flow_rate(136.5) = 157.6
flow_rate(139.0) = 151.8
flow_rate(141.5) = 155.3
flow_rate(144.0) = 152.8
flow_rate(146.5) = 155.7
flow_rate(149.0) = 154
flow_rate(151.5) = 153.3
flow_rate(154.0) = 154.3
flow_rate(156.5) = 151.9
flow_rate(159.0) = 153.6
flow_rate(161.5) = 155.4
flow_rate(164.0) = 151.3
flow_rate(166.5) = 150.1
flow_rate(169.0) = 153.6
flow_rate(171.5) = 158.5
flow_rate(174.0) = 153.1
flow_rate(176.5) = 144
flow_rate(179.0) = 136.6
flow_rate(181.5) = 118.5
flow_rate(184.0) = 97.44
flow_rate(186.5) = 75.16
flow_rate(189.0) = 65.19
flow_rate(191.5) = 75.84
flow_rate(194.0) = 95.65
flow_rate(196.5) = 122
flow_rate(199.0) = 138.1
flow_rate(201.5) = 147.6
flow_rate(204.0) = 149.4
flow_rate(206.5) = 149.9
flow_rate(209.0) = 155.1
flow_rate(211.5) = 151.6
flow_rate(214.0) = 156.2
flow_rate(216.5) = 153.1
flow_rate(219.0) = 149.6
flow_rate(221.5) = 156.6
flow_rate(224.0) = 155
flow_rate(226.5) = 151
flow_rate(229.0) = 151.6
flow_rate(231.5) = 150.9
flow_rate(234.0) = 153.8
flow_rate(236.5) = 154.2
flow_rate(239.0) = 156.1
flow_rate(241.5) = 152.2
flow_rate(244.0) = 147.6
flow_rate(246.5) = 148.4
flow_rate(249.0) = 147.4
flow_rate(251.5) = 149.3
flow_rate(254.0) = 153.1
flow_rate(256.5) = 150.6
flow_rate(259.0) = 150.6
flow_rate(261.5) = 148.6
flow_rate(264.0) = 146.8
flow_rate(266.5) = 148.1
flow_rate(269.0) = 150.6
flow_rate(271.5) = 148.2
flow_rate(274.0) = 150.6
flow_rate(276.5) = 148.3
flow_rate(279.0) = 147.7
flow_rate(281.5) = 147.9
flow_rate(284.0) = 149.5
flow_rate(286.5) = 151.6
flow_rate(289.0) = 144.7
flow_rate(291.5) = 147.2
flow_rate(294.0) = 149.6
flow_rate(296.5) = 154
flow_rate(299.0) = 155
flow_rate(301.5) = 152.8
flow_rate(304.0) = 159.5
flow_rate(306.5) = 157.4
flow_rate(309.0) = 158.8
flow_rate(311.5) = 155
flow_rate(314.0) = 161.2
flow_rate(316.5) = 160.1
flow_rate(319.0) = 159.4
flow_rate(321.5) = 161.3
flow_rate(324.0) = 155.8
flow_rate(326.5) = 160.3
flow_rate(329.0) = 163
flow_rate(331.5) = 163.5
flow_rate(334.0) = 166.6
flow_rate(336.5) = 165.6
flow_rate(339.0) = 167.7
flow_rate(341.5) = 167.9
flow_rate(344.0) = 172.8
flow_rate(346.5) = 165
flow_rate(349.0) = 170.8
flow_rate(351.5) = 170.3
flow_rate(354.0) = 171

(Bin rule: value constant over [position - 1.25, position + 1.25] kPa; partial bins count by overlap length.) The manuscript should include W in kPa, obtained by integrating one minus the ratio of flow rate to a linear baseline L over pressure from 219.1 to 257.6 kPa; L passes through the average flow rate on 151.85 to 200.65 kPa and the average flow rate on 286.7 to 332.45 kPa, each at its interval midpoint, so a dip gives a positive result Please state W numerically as -2.6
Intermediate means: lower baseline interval 130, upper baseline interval 156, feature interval 152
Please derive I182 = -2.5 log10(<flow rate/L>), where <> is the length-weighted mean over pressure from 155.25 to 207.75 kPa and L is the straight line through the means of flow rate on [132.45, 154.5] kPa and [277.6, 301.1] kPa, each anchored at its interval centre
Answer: 0.174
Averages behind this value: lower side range 155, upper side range 150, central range 131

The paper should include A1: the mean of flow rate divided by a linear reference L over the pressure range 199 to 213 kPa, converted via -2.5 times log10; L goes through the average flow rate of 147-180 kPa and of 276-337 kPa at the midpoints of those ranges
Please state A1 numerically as 0.02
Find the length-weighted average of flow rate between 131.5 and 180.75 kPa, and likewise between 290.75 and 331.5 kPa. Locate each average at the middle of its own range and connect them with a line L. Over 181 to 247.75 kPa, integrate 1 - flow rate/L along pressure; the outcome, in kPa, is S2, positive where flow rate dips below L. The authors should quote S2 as 7.7 kPa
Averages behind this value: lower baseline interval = 152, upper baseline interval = 157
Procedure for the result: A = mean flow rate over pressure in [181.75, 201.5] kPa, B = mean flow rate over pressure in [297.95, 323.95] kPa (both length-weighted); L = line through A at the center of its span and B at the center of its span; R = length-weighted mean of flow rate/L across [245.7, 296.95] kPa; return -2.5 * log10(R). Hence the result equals -0.08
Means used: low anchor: 100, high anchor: 158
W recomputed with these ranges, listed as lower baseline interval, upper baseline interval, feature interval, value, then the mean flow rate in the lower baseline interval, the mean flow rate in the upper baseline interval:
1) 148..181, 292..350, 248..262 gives 0.58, 151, 161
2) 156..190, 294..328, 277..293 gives 0.50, 133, 157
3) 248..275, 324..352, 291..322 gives 0.57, 149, 166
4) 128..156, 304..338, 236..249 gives 0.56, 155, 161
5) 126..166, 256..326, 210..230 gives 0.02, 154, 153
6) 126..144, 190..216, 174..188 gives 2.38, 154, 134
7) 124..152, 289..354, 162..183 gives 1.33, 154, 161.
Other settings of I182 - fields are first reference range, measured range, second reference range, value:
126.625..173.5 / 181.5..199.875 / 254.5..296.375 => 0.50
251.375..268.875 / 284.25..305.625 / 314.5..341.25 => 0.03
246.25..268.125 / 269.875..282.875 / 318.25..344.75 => 0.03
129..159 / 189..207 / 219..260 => 0.26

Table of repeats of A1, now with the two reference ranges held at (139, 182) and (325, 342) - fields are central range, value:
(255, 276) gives 0.07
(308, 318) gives 0.03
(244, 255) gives 0.06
